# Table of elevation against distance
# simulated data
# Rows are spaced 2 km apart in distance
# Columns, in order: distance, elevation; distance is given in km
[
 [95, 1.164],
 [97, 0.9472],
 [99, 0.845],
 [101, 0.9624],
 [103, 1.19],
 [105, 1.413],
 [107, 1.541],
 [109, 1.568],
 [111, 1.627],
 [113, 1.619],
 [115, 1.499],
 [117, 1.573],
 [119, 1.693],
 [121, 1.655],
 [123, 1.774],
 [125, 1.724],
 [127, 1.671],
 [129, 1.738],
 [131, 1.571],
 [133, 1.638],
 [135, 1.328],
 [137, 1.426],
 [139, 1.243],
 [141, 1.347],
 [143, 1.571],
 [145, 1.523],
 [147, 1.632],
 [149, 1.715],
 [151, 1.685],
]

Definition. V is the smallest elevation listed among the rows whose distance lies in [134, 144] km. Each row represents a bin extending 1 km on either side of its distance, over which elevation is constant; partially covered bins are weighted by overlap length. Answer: 1.243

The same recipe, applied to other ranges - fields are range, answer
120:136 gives 1.328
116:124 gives 1.573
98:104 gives 0.845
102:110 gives 1.19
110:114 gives 1.619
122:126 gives 1.724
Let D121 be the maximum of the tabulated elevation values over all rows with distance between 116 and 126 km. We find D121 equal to 1.774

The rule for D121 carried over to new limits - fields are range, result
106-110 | 1.568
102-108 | 1.541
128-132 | 1.738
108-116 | 1.627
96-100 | 0.9472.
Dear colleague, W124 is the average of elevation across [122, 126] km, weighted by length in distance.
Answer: 1.75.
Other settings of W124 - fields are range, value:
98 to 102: 0.904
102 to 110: 1.43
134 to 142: 1.34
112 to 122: 1.61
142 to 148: 1.58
